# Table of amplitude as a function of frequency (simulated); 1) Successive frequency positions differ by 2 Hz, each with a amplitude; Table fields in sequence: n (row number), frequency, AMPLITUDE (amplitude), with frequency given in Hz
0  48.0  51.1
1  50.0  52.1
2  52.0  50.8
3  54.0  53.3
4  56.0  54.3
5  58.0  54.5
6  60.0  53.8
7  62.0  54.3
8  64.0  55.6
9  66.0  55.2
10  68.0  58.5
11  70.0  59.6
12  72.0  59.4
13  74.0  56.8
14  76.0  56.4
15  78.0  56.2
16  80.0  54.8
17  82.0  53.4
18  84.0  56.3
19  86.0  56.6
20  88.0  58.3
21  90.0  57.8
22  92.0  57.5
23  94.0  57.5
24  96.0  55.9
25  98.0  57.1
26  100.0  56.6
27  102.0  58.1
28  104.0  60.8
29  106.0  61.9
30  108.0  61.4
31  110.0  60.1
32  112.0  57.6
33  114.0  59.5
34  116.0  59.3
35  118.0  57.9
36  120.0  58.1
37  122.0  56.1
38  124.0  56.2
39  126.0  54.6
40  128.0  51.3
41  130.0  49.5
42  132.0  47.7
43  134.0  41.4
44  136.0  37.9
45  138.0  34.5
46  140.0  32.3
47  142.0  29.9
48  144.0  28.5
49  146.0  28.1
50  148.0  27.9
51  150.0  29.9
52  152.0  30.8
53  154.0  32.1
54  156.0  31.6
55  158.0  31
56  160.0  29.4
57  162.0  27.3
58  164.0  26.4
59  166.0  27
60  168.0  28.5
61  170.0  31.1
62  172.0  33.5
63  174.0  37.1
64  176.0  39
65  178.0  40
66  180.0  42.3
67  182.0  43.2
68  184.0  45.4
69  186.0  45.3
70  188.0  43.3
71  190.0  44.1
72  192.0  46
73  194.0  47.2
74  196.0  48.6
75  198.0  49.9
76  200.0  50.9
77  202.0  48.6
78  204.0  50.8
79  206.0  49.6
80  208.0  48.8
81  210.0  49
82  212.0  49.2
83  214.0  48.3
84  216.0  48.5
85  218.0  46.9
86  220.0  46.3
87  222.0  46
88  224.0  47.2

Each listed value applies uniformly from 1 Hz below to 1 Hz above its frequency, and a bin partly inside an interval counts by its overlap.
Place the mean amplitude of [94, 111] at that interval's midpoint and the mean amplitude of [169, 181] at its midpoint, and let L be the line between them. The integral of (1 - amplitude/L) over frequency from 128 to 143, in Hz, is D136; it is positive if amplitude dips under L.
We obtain 2.9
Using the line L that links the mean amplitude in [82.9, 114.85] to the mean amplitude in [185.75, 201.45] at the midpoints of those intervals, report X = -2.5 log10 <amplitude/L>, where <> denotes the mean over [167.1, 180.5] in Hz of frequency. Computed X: 0.35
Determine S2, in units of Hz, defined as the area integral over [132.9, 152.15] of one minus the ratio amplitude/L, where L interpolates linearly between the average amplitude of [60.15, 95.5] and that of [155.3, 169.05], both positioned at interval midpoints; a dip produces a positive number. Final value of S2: 1.7 Hz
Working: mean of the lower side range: 56.6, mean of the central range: 32.3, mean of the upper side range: 28.7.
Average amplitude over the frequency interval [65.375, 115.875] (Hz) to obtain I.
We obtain 57.8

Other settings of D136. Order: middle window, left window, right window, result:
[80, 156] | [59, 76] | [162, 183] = -4.6 Hz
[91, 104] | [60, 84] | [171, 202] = -0.9 Hz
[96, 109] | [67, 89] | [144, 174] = -2.8 Hz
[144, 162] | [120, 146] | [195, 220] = 6.0 Hz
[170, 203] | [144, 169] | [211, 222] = -4.4 Hz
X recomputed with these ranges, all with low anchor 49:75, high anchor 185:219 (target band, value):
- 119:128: -0.07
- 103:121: -0.14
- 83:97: -0.07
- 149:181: 0.47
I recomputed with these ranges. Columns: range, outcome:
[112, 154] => 43.6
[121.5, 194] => 37.8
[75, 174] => 46.1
